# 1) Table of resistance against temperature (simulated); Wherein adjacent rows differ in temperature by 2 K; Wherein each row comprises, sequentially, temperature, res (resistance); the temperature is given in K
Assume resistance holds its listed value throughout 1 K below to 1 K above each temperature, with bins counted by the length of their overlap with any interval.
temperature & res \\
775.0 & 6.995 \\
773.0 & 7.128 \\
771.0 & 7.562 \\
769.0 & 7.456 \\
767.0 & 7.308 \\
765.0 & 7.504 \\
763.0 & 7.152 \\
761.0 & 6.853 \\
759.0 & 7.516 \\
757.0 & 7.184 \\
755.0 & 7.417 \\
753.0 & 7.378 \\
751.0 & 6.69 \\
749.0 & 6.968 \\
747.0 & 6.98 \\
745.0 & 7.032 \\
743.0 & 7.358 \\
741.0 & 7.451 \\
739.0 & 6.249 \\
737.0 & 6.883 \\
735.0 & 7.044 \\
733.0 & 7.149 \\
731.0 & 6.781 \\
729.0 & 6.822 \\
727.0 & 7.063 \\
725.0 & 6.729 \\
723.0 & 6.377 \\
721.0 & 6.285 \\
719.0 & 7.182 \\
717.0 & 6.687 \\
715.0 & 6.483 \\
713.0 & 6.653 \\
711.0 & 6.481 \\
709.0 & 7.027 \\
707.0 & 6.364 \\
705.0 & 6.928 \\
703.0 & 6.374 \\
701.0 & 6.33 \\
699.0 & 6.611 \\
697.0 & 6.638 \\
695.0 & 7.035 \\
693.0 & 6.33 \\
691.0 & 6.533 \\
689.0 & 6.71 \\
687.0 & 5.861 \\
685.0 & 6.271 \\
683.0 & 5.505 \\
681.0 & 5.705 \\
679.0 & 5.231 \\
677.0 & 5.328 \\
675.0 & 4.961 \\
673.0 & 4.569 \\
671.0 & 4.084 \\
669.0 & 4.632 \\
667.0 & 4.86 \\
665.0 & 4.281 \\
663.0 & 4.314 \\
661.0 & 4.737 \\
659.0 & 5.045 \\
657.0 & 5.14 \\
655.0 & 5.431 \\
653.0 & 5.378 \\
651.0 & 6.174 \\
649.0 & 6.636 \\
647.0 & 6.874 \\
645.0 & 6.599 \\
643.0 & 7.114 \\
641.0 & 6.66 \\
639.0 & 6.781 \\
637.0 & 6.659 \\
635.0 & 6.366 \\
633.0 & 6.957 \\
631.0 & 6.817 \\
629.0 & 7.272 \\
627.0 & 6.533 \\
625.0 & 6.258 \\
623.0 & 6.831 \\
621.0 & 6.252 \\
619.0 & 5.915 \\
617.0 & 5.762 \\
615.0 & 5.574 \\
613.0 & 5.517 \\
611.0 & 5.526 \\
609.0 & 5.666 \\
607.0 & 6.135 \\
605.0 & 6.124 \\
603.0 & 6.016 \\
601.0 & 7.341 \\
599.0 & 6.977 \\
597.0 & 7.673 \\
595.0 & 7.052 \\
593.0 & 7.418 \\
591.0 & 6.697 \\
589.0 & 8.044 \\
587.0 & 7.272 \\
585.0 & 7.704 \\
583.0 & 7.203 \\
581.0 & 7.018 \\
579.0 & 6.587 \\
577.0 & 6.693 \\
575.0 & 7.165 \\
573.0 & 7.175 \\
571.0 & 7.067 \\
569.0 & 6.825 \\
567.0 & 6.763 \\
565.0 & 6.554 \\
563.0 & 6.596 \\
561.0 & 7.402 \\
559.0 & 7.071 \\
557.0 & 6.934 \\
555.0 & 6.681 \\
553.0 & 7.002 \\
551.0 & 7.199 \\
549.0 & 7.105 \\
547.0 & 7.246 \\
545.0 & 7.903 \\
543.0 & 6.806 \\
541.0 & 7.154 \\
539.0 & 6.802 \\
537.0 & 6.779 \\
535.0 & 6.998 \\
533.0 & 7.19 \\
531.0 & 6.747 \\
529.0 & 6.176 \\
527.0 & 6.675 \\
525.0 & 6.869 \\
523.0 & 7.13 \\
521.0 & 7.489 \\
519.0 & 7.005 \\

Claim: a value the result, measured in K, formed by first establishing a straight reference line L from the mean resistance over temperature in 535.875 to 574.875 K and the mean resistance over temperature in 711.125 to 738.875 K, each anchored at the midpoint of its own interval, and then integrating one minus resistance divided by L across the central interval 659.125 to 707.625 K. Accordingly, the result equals 8.2 K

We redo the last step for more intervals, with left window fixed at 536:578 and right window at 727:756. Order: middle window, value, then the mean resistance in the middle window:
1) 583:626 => 2.6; 6.57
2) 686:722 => 2.2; 6.58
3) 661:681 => 6.5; 4.75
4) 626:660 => 3.0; 6.38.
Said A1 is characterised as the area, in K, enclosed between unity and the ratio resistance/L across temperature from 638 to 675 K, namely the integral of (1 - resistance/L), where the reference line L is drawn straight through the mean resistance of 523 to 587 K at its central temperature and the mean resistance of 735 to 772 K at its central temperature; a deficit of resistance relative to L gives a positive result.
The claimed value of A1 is 8.2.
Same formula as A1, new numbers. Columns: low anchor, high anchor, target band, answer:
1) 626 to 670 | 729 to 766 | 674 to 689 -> 1.69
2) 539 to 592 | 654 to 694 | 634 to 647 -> -1.97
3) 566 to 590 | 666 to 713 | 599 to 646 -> 1.81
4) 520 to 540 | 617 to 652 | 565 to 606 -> -1.78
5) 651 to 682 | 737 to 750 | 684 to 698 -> -2.19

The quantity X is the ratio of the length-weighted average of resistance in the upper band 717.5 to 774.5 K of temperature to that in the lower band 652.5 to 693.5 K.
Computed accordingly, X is 1.34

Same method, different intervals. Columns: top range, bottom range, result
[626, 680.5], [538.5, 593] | 0.81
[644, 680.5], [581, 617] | 0.78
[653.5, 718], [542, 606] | 0.82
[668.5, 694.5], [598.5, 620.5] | 0.92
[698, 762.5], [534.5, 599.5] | 0.97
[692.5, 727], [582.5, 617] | 1.00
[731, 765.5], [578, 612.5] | 1.04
